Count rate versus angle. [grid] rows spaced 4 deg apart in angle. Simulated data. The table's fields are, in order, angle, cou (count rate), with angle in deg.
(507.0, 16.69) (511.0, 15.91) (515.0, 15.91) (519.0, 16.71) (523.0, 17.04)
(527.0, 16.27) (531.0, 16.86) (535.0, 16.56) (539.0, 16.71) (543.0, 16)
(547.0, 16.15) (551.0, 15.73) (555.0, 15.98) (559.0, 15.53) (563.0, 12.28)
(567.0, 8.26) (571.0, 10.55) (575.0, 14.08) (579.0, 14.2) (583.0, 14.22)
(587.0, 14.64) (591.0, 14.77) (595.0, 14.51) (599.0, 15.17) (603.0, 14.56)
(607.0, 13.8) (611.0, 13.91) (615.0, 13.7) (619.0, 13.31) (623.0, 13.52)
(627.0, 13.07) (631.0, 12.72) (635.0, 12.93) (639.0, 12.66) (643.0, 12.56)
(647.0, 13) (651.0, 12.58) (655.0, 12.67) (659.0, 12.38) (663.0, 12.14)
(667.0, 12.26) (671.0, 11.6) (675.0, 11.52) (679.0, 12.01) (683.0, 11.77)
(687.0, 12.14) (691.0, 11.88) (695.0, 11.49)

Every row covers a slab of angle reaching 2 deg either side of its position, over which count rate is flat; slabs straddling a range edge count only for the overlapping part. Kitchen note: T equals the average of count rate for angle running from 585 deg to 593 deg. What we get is 14.7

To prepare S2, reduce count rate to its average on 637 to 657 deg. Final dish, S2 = 12.7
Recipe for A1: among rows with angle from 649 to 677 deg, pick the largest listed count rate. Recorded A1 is 12.67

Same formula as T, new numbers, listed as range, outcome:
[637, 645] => 12.6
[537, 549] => 16.3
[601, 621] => 13.9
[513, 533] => 16.6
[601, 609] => 14.2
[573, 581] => 14.1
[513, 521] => 16.3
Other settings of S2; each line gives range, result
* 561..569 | 10.3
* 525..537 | 16.6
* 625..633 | 12.9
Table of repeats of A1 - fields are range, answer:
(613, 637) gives 13.7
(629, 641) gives 12.93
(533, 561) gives 16.71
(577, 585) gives 14.22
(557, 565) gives 15.53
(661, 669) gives 12.26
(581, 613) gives 15.17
